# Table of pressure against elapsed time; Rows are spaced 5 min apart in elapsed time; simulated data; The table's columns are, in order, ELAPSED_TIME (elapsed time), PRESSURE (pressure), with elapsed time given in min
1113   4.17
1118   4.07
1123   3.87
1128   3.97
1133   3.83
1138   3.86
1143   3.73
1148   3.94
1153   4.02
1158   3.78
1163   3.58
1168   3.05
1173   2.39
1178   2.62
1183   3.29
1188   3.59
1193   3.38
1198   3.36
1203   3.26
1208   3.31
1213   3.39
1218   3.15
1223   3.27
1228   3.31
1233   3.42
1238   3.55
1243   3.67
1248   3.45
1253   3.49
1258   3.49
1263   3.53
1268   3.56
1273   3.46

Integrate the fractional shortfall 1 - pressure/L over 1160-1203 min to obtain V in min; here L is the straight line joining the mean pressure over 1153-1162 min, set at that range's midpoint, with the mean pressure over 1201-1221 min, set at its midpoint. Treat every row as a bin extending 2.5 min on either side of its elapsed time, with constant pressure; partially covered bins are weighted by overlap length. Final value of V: 4.7 min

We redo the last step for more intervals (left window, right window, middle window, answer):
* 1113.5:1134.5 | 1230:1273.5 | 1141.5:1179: 4.2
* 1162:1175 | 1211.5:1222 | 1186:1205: -1.6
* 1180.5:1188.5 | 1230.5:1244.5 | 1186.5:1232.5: 1.7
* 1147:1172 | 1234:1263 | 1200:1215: 1.0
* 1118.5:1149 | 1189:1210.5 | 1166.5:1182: 3.6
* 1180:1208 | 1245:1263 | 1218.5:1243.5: 0.3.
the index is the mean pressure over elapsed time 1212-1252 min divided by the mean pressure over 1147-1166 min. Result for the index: 0.90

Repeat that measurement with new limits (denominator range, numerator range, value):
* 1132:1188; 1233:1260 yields 1.02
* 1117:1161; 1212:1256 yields 0.88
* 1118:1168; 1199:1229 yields 0.86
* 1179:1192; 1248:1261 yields 1.04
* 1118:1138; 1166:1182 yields 0.70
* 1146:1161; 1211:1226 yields 0.84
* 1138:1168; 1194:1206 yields 0.88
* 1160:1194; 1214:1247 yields 1.09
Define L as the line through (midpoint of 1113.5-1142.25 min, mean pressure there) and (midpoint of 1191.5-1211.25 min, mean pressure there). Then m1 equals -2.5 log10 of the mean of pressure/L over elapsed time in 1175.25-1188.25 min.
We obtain 0.13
